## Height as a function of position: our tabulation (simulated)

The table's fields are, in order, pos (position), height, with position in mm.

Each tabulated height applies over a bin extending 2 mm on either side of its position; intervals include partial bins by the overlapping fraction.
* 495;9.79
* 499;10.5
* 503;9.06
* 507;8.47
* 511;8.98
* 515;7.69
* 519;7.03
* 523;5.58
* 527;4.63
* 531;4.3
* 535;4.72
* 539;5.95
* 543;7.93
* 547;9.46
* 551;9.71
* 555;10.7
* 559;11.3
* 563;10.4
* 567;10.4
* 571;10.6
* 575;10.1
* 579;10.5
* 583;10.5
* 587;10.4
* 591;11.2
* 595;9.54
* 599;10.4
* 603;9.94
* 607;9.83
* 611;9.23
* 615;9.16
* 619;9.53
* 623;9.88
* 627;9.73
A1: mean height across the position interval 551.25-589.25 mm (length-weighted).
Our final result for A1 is 10.5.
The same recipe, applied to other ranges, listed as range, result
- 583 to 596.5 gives 10.4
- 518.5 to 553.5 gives 6.63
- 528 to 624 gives 9.35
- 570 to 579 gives 10.4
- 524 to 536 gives 4.62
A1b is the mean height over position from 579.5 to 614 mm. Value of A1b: 10.1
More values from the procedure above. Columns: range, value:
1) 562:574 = 10.4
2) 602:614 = 9.6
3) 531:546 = 6.16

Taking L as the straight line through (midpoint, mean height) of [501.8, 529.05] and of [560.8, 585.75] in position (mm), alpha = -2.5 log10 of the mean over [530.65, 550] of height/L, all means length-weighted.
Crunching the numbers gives 0.266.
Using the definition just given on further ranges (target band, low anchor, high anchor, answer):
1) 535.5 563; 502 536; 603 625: -0.18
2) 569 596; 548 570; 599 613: -0.03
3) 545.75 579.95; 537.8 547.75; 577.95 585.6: -0.14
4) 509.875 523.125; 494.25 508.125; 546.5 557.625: 0.28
